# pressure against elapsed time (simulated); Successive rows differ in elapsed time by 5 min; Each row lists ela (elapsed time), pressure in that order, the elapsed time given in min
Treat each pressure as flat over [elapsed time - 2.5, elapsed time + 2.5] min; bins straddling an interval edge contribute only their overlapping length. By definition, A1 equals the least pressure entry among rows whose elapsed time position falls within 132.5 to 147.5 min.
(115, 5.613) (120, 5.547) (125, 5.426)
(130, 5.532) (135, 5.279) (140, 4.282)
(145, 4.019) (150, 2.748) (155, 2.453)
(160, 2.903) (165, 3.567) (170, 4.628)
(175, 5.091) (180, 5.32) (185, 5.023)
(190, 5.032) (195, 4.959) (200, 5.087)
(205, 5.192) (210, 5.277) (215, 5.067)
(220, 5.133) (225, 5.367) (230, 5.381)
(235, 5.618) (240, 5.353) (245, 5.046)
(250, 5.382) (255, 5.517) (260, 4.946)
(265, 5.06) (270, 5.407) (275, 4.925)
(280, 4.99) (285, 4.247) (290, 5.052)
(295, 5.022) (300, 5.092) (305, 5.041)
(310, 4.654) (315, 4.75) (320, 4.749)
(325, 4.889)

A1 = 4.019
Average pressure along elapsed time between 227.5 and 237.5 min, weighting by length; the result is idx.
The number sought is 5.5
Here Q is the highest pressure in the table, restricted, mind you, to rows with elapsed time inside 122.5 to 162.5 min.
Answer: 5.532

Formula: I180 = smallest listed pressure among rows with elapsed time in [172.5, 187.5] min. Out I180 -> 5.023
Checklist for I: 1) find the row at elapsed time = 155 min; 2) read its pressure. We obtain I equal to 2.453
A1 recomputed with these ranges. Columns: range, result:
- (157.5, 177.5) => 2.903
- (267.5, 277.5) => 4.925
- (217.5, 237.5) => 5.133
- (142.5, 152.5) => 2.748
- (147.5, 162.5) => 2.453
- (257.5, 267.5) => 4.946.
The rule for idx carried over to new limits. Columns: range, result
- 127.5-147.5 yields 4.78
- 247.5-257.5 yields 5.45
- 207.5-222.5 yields 5.16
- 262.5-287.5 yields 4.93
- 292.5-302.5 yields 5.06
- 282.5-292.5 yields 4.65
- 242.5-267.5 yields 5.19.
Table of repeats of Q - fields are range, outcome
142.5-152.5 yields 4.019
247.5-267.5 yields 5.517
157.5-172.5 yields 4.628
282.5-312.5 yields 5.092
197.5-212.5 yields 5.277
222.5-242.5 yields 5.618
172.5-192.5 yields 5.32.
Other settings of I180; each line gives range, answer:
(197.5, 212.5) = 5.087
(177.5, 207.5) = 4.959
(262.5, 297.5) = 4.247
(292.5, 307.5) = 5.022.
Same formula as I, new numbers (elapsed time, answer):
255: 5.517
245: 5.046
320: 4.749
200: 5.087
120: 5.547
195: 4.959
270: 5.407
